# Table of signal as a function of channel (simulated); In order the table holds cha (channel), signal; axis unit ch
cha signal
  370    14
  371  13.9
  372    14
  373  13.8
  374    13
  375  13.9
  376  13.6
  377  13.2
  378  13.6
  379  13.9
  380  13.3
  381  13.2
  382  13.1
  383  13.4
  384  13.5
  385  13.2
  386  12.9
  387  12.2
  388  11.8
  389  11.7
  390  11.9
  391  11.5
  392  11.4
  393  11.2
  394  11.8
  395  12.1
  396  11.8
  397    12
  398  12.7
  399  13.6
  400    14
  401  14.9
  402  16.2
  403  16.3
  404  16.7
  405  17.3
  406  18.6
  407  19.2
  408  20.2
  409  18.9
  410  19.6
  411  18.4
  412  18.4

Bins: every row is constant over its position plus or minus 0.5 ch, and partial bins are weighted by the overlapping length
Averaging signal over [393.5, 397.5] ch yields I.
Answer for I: 11.9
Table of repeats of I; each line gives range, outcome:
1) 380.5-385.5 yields 13.3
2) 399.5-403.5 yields 15.3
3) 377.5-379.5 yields 13.8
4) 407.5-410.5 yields 19.6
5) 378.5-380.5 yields 13.6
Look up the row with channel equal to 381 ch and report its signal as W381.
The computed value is 13.2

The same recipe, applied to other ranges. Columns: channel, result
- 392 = 11.4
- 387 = 12.2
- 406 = 18.6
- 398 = 12.7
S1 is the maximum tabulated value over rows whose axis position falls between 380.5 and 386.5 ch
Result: 13.5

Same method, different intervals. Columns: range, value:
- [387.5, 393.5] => 11.9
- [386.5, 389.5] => 12.2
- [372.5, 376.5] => 13.9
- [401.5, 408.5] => 20.2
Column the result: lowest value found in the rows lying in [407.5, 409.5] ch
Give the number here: 18.9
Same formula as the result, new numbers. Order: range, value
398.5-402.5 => 13.6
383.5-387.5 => 12.2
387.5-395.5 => 11.2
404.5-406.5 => 17.3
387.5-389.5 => 11.7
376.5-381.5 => 13.2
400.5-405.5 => 14.9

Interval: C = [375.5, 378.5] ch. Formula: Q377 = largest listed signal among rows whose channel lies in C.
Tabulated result 13.6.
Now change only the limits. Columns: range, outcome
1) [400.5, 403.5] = 16.3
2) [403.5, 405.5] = 17.3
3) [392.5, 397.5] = 12.1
